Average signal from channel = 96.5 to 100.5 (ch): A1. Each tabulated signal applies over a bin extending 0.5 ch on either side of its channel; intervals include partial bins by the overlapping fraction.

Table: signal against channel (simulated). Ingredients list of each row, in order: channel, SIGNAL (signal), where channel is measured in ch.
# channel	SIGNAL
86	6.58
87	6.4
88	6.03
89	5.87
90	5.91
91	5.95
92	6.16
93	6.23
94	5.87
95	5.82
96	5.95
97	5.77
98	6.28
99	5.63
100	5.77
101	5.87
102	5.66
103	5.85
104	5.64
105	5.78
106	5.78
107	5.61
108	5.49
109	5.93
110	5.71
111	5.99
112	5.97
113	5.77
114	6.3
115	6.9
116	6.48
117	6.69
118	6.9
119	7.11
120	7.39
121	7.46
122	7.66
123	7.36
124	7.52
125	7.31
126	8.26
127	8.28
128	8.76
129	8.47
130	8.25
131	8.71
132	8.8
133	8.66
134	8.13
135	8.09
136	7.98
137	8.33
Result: 5.86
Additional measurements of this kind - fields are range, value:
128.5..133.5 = 8.58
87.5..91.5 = 5.94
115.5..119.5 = 6.8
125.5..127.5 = 8.27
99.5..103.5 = 5.79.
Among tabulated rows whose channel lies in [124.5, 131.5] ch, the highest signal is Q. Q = 8.76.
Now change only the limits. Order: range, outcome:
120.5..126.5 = 8.26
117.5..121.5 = 7.46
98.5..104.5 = 5.87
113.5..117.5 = 6.9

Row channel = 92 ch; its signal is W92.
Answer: 6.16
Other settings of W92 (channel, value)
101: 5.87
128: 8.76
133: 8.66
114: 6.3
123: 7.36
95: 5.82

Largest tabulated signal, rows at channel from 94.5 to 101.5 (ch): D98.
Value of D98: 6.28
